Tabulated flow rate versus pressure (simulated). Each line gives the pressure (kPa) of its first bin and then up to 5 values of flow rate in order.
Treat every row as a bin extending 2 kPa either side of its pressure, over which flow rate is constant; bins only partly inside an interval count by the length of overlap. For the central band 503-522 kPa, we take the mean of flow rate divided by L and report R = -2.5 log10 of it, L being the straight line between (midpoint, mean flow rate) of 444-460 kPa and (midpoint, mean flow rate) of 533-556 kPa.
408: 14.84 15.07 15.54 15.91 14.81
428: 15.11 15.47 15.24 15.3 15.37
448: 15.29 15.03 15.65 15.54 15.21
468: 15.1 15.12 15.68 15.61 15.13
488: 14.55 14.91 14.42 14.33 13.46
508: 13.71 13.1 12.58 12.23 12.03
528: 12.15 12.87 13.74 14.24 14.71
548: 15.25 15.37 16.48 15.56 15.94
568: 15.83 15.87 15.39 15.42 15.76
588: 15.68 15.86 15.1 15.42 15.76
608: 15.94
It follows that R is 0.15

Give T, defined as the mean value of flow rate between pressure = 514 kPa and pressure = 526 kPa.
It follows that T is 12.3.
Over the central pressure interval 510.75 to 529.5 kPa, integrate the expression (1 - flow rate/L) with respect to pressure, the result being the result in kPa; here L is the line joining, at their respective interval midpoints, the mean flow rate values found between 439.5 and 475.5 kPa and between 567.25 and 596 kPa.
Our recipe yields 3.7 kPa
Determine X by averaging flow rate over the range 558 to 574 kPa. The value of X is 15.8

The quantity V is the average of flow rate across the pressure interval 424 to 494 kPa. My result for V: 15.2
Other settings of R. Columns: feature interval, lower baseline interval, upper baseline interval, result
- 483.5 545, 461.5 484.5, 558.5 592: 0.14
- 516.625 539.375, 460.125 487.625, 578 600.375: 0.21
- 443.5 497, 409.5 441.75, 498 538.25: -0.07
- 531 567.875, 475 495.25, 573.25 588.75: 0.03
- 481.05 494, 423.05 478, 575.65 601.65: 0.03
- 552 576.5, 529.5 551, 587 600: -0.08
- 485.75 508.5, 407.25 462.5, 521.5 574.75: 0.05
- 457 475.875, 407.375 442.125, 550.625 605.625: 0.01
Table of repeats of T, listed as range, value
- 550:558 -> 15.9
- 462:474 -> 15.1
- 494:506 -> 14.1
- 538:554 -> 14.9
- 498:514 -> 13.7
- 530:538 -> 13.3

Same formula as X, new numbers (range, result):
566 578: 15.7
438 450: 15.3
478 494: 15.1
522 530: 12.1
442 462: 15.4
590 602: 15.5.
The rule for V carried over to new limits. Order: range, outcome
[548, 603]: 15.7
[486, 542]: 13.5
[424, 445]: 15.2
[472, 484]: 15.5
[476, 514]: 14.4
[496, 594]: 14.5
